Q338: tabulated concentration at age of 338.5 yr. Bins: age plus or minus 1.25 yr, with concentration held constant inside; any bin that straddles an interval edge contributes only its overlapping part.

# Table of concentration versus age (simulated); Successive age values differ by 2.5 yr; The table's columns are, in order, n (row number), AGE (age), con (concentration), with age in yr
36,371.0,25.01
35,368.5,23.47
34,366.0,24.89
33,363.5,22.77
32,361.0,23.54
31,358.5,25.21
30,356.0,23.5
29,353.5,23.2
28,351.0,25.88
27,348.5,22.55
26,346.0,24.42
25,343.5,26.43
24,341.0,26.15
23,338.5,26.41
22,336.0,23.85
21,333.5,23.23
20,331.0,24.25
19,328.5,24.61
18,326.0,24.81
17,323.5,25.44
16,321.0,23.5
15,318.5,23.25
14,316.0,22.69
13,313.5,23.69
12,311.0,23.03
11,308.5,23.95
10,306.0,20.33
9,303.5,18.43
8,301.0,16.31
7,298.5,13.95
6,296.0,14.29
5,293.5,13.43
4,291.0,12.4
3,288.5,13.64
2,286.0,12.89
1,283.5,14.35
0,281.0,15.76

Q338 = 26.41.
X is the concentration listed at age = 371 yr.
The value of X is 25.01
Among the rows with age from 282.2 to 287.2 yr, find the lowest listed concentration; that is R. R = 12.89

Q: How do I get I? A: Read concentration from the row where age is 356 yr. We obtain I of 23.5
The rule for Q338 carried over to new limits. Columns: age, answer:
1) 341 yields 26.15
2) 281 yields 15.76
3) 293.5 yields 13.43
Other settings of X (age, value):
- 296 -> 14.29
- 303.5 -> 18.43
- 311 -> 23.03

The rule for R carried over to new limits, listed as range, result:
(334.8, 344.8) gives 23.85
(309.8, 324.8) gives 22.69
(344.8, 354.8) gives 22.55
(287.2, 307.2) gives 12.4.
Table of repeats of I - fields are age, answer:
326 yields 24.81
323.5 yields 25.44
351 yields 25.88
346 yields 24.42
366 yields 24.89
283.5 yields 14.35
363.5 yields 22.77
